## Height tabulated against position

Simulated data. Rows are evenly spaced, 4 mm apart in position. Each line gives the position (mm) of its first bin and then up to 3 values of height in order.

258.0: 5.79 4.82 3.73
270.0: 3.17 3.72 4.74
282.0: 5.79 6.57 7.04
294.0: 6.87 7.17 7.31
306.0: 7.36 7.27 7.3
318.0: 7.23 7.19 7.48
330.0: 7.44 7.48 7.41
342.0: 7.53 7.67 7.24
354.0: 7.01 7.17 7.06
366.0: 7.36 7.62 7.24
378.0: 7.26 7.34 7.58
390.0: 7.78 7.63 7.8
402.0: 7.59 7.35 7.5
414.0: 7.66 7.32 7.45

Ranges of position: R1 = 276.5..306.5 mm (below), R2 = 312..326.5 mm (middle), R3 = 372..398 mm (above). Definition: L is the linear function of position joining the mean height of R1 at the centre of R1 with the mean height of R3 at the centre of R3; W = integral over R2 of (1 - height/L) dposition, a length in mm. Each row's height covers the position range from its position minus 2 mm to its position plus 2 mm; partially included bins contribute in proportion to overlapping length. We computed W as -0.9 mm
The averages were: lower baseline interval 6.6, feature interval 7.28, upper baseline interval 7.5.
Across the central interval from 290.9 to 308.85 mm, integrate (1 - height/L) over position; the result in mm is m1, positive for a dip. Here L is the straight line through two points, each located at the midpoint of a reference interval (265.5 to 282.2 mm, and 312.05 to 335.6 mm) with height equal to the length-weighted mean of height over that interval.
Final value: -4.3 mm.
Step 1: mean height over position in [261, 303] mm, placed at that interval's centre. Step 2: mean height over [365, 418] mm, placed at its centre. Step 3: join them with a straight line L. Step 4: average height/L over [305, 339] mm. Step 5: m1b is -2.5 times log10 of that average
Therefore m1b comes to -0.18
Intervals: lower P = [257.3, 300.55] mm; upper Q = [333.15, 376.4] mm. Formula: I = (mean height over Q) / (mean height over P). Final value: 1.36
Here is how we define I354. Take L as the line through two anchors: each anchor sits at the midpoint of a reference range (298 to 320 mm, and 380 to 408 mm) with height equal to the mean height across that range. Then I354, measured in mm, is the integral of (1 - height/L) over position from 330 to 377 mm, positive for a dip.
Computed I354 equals 0.6 mm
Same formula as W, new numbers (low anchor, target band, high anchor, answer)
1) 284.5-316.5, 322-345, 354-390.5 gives -0.7 mm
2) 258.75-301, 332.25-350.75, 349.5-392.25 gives -2.1 mm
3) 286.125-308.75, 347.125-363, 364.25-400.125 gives 0.5 mm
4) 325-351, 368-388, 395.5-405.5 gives 0.5 mm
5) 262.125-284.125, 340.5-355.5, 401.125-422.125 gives -3.4 mm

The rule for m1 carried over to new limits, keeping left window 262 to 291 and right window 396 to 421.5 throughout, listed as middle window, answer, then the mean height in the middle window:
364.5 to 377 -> -1.2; 7.4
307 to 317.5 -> -3.2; 7.28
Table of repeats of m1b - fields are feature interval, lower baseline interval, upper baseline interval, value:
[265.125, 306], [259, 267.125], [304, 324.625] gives 0.01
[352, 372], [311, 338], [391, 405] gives 0.04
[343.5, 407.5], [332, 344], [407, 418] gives 0.01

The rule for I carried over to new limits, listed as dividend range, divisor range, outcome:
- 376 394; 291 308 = 1.05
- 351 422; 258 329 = 1.20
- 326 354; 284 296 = 1.09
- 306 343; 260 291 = 1.51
